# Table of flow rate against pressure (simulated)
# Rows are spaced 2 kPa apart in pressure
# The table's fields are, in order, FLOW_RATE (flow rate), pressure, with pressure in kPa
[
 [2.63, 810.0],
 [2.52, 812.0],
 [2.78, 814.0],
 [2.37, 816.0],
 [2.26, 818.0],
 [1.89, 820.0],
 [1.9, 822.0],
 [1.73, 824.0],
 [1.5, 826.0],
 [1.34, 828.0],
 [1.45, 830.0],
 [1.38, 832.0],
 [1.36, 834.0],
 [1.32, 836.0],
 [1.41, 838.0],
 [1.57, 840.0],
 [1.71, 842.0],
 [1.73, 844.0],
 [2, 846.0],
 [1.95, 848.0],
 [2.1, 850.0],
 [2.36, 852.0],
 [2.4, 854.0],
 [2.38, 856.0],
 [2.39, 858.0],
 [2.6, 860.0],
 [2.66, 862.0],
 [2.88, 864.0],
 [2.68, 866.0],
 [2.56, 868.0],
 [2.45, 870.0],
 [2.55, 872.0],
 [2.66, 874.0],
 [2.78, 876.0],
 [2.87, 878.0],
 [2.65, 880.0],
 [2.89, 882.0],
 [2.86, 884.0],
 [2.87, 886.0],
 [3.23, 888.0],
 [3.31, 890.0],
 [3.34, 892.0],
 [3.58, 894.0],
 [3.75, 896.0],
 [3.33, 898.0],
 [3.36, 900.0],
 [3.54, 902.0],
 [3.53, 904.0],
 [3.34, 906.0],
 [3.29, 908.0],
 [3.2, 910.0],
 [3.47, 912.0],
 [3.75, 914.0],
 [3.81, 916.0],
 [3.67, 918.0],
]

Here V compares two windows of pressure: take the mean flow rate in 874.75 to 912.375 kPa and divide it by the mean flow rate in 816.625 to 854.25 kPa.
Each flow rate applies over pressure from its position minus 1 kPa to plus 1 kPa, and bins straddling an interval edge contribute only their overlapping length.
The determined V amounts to 1.84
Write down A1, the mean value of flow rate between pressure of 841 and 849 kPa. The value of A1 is 1.85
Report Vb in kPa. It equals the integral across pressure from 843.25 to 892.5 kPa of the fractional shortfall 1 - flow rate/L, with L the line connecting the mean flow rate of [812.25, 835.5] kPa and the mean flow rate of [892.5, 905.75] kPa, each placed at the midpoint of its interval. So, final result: 3.7 kPa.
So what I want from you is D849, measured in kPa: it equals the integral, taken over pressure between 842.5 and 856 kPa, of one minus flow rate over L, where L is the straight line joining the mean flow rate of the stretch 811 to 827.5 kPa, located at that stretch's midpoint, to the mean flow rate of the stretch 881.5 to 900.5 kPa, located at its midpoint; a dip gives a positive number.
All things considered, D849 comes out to 2.6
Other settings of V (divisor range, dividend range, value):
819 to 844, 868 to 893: 1.84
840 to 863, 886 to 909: 1.56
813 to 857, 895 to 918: 1.88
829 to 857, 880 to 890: 1.65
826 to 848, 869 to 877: 1.69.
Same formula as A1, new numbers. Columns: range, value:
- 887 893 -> 3.29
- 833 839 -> 1.36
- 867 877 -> 2.6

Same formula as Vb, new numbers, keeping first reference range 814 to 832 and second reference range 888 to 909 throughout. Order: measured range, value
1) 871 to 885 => 1.1 kPa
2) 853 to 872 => 0.8 kPa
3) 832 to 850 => 4.7 kPa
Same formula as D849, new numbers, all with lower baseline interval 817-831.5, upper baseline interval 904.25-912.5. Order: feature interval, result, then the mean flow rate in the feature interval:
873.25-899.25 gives -1.6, 3.09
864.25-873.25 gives -0.1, 2.59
